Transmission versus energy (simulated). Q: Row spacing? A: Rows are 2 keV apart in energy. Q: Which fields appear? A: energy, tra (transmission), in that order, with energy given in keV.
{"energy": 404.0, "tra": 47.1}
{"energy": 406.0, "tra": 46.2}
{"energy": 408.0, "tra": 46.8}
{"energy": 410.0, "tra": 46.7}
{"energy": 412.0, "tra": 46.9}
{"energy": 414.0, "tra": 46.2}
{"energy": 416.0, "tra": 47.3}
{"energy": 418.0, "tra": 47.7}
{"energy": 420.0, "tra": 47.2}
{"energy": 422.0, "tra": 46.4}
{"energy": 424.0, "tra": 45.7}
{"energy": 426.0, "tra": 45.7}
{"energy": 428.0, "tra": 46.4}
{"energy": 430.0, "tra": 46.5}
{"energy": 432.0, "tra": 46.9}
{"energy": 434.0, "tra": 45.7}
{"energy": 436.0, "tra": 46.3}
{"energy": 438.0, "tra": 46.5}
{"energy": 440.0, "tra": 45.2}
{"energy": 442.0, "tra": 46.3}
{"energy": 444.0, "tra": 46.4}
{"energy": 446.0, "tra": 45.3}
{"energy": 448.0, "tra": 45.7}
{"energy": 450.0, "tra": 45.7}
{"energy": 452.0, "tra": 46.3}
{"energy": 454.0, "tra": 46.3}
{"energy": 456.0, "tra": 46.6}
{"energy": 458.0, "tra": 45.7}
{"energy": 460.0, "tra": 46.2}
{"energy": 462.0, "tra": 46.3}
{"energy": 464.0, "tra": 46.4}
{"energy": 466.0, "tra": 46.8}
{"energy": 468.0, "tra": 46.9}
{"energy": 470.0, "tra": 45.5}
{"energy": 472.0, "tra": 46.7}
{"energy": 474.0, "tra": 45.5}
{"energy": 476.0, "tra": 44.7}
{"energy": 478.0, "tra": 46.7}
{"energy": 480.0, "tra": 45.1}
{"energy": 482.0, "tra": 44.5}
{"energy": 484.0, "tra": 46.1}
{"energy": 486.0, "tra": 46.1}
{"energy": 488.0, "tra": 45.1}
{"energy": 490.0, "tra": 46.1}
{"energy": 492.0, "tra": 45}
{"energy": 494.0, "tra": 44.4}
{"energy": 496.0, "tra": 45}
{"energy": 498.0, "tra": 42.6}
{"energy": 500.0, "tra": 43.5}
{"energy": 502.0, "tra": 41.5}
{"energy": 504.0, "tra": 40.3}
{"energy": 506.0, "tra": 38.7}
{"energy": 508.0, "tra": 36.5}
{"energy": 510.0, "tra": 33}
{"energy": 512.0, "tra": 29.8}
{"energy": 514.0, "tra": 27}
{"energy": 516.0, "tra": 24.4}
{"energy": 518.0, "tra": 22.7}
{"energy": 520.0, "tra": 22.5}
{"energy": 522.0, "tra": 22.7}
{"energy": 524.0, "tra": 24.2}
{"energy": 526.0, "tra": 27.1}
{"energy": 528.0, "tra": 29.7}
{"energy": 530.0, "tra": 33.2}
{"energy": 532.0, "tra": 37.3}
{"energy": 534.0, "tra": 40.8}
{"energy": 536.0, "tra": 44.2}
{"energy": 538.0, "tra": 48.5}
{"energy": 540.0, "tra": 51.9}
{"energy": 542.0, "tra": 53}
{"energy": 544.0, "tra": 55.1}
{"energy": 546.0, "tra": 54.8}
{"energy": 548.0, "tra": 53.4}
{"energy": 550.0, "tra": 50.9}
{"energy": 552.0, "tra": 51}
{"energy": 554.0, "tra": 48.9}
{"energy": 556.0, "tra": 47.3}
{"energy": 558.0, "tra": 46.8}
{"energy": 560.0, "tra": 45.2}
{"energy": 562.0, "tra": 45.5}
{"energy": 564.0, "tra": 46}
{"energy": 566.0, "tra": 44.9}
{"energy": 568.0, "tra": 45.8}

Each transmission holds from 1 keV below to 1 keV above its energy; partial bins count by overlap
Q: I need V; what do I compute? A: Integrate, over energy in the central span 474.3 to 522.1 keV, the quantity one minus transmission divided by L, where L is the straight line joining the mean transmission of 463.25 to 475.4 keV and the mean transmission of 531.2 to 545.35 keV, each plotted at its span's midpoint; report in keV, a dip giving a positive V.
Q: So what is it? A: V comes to 8.0 keV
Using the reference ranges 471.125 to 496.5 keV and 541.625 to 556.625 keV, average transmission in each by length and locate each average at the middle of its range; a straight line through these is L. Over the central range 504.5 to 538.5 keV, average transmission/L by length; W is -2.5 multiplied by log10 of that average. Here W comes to 0.47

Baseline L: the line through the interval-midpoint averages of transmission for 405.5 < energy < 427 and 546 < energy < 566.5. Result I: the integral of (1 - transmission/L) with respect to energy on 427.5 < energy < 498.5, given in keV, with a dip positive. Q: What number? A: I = 2.1 keV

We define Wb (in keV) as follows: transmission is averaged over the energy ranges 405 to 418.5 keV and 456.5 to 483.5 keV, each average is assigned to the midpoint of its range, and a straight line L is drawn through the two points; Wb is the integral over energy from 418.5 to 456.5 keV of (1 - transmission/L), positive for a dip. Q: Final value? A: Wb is 0.2 keV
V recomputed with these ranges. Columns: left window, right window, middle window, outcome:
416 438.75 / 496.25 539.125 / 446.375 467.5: -1.9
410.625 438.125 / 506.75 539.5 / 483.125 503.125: -4.5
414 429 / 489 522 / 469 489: -3.2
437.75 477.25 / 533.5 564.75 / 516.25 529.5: 6.4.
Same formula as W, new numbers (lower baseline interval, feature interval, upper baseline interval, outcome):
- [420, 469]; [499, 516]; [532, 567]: 0.313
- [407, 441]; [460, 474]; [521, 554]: -0.032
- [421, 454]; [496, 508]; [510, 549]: -0.043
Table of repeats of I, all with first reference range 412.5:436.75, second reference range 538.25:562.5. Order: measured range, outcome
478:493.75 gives 1.0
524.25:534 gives 3.4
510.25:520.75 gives 5.0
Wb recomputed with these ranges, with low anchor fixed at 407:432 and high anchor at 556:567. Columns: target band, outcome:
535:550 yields -1.8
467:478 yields 0.1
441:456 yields 0.1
